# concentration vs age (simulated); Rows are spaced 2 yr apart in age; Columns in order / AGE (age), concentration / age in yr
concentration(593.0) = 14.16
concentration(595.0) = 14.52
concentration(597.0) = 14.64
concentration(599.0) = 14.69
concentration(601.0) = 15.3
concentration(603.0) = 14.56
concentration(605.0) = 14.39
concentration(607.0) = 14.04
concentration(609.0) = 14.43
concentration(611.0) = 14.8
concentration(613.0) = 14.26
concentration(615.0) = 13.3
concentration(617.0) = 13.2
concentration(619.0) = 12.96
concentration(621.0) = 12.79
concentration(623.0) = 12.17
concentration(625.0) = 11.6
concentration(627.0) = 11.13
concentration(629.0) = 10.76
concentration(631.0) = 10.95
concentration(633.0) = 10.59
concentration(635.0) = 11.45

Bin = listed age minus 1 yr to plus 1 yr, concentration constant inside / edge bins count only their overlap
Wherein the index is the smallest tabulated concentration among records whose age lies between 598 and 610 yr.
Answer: 14.04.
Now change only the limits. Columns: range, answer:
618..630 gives 10.76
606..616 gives 13.3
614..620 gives 12.96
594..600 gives 14.52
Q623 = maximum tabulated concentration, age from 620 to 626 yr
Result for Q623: 12.79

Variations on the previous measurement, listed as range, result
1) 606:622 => 14.8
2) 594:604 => 15.3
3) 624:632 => 11.6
